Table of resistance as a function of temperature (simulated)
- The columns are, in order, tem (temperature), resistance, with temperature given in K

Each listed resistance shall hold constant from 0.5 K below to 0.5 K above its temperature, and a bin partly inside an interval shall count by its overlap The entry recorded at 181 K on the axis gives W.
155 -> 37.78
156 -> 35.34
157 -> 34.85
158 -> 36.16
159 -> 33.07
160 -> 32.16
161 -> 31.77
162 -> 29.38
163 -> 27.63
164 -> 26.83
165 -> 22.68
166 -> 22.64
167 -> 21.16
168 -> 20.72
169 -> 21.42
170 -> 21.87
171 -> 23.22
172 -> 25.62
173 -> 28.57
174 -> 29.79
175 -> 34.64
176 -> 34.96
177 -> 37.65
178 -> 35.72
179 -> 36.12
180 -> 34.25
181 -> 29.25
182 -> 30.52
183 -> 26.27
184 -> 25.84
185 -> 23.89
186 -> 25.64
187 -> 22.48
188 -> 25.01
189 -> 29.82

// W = 29.25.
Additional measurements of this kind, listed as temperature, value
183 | 26.27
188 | 25.01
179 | 36.12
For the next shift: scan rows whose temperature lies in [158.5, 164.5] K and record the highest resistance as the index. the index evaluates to 33.07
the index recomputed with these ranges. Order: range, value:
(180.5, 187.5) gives 30.52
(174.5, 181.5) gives 37.65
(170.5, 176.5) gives 34.96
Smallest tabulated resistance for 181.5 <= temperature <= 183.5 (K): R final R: 26.27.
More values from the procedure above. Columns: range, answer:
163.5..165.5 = 22.68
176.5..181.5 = 29.25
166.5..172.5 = 20.72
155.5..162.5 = 29.38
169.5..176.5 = 21.87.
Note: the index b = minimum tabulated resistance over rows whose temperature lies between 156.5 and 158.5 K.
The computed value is 34.85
